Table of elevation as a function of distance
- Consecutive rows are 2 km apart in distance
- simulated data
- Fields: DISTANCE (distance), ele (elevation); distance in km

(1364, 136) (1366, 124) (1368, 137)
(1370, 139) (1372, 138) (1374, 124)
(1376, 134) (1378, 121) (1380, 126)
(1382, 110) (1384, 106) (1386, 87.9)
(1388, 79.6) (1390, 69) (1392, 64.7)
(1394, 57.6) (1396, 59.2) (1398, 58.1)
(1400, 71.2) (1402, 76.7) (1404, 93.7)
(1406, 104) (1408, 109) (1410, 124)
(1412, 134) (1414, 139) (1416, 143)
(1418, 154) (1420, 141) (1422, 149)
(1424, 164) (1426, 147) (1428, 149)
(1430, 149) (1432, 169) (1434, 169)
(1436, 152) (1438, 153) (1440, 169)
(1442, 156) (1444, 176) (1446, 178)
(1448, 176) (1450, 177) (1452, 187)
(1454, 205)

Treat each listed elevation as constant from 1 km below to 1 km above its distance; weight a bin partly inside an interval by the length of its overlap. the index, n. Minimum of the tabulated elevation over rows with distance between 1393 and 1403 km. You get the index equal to 57.6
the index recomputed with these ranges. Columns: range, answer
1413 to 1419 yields 139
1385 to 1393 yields 64.7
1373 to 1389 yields 79.6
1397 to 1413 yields 58.1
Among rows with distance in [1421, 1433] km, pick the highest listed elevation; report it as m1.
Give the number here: 169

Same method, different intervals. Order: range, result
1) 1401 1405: 93.7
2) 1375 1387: 134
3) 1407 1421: 154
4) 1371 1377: 138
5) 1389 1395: 69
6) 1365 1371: 139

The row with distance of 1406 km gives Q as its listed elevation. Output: 104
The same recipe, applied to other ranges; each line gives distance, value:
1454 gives 205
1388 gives 79.6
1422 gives 149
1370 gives 139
